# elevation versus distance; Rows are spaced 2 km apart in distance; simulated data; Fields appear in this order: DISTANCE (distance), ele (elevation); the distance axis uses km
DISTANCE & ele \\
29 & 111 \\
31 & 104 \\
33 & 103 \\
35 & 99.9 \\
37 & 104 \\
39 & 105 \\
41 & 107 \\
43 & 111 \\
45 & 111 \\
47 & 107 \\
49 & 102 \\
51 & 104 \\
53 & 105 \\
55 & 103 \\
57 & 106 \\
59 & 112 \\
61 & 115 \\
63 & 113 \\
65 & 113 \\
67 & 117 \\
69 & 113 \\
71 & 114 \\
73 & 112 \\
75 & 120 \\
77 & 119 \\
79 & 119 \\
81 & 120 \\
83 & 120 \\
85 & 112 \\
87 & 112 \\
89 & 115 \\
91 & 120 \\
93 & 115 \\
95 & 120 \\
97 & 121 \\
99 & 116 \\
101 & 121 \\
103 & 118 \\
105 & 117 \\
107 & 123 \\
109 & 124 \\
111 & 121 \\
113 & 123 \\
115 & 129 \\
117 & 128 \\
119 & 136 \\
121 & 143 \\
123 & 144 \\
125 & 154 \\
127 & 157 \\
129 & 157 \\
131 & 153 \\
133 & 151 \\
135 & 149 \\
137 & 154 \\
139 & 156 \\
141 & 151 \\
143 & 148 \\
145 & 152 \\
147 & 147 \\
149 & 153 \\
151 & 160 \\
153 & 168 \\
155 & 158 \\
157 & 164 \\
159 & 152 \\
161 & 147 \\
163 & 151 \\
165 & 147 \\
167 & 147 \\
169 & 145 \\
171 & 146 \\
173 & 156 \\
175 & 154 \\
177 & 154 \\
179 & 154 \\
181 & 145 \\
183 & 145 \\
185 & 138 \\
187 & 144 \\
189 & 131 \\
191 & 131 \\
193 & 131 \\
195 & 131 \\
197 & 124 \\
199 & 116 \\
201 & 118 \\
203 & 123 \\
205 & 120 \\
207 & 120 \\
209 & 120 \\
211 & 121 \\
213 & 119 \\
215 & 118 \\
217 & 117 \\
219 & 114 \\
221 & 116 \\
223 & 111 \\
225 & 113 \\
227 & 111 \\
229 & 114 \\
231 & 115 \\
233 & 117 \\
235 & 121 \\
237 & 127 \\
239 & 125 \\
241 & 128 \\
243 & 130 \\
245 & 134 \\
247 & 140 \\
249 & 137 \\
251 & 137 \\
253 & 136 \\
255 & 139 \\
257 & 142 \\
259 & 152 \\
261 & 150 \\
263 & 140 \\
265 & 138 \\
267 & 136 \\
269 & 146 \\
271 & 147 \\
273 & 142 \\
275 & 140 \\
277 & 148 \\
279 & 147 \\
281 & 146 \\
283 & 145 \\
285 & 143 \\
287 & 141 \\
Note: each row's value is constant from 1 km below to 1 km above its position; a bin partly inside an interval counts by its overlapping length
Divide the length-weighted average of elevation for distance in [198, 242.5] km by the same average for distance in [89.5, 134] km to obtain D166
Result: 0.90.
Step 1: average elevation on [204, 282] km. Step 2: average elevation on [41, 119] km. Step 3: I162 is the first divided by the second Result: 1.1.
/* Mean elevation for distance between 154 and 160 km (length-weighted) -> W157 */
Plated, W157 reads 158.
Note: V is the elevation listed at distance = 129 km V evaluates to 157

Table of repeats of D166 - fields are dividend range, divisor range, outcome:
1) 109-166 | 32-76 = 1.36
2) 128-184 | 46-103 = 1.34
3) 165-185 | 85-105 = 1.27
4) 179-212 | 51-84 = 1.14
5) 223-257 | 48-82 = 1.13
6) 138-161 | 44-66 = 1.43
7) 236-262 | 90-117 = 1.13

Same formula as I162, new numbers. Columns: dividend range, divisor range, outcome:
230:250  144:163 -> 0.82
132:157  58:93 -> 1.33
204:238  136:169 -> 0.77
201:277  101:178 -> 0.88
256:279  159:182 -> 0.96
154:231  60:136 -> 1.06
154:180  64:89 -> 1.31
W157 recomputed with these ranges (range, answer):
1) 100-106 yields 119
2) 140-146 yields 150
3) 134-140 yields 153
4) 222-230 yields 112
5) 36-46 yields 108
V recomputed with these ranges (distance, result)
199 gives 116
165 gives 147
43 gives 111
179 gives 154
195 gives 131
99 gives 116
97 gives 121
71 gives 114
